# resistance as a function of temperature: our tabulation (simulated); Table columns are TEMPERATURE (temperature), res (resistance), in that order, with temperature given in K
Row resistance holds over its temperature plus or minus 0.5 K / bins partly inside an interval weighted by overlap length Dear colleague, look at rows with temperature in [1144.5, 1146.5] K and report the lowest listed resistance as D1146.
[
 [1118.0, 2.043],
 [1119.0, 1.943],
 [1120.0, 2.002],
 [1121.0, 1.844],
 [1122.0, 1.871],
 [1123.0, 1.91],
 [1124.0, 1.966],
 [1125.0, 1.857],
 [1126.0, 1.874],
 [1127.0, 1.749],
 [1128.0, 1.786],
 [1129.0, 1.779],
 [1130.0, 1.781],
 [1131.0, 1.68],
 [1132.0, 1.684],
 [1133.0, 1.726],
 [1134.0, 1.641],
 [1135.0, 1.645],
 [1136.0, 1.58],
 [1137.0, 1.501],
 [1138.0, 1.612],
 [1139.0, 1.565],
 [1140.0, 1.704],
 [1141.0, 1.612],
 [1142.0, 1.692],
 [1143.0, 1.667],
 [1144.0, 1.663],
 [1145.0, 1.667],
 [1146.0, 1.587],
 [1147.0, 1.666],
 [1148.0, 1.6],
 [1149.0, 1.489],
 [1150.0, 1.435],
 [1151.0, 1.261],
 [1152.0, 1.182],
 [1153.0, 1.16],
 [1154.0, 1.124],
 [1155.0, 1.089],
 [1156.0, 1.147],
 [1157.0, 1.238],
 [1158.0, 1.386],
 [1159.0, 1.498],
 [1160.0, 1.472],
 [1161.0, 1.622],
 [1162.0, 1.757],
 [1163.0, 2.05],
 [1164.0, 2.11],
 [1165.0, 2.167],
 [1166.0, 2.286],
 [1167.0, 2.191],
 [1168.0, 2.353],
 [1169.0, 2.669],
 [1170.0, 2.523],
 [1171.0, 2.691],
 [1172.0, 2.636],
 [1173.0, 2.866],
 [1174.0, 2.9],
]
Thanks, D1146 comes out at 1.587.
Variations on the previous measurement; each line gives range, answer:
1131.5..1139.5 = 1.501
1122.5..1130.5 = 1.749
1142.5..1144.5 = 1.663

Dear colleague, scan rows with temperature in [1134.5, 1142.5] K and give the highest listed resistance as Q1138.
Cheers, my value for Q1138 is 1.704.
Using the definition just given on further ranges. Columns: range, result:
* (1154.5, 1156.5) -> 1.147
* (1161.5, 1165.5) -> 2.167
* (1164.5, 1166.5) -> 2.286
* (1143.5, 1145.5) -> 1.667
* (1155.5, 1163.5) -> 2.05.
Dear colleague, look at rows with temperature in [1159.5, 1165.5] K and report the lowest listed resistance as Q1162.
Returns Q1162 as 1.472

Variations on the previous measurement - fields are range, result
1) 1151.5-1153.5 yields 1.16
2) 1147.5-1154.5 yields 1.124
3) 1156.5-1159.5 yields 1.238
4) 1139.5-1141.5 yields 1.612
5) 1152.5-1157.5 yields 1.089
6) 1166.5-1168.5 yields 2.191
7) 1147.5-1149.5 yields 1.489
